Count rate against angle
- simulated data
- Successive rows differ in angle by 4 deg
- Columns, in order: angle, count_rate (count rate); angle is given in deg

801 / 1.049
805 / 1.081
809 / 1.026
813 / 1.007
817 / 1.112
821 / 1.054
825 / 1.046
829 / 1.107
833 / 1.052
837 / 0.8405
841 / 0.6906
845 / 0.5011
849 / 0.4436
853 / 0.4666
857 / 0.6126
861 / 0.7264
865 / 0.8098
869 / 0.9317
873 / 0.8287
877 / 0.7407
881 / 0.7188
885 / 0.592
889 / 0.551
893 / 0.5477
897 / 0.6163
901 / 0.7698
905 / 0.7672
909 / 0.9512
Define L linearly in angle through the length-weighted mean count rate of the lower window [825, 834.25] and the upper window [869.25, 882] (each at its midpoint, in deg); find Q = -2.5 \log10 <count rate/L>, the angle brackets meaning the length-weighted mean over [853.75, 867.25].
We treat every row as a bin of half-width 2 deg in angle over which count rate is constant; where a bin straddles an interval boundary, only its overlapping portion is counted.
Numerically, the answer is 0.25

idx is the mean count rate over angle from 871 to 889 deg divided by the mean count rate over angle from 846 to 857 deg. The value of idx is 1.44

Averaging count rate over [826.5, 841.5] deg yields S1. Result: 0.95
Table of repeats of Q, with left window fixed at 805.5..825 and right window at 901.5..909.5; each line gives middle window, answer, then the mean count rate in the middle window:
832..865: 0.412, 0.664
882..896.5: 0.436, 0.58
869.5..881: 0.140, 0.792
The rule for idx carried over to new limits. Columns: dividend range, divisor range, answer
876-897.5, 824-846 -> 0.71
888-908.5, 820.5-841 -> 0.69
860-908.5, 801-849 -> 0.77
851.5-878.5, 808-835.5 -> 0.70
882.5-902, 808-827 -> 0.58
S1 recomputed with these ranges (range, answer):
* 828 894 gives 0.712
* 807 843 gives 0.993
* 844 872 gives 0.653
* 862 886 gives 0.776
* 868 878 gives 0.833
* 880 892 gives 0.606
